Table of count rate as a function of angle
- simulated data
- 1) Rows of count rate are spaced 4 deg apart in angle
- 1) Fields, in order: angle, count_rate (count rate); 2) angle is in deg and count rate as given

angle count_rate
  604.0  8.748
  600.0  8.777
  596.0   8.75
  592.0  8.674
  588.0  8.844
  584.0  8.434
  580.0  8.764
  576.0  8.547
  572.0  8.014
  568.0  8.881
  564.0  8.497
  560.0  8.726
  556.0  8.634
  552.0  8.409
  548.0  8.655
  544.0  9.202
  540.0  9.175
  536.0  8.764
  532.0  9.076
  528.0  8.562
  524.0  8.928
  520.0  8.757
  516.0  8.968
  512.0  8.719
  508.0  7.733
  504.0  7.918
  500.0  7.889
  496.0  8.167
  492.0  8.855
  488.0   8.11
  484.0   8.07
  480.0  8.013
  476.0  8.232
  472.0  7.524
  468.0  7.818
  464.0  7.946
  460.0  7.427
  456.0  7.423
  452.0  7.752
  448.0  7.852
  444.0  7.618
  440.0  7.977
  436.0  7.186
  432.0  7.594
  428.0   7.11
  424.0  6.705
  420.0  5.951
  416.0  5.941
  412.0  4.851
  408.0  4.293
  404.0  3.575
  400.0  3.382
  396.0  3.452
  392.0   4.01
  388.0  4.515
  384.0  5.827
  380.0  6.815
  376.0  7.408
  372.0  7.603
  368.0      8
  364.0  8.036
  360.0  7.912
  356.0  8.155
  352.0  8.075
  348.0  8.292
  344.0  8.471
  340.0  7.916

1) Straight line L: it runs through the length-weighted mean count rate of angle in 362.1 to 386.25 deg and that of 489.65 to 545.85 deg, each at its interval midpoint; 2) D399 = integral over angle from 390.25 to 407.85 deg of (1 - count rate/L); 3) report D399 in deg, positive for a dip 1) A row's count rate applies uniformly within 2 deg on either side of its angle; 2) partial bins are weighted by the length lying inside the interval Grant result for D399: 8.97 deg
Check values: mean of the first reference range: 7.25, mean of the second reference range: 8.62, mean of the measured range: 3.67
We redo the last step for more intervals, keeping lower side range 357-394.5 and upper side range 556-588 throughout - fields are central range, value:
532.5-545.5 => -1.2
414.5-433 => 1.3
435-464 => -1.0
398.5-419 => 7.3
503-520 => -0.9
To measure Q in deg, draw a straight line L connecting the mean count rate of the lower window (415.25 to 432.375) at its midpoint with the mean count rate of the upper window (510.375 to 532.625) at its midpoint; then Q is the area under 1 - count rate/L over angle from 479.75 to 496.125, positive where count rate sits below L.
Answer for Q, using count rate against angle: -0.4 deg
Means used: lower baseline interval 6.62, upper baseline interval 8.82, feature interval 8.28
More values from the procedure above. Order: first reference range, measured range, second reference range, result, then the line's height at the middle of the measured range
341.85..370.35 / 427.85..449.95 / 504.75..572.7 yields 2.08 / 8.38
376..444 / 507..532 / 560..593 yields -3.58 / 7.6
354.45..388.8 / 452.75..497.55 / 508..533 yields 1.75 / 8.27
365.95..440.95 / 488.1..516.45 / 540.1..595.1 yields -2.71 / 7.55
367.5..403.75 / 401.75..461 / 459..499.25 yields 1.64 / 6.72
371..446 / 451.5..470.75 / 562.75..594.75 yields -2.75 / 6.7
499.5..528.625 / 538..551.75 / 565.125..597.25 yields -0.66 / 8.53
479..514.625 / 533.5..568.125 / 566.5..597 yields -1.31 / 8.45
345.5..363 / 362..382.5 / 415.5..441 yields 0.79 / 7.83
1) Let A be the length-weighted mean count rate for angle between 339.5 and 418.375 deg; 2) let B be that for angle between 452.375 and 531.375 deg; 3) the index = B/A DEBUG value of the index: 1.30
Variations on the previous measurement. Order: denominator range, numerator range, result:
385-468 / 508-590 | 1.41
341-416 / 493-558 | 1.37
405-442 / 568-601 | 1.36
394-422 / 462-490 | 1.77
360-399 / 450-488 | 1.26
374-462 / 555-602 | 1.41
